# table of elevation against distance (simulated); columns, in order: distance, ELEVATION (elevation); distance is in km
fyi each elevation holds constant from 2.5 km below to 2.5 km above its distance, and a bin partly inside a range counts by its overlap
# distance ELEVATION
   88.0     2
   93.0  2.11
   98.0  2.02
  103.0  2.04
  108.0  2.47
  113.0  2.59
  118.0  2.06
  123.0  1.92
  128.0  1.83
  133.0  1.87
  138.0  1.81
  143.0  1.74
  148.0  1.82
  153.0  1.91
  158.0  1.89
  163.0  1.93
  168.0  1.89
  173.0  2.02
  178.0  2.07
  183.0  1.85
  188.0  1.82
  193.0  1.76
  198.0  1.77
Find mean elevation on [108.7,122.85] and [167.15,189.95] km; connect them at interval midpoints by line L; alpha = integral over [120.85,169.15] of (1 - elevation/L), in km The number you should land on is 5.8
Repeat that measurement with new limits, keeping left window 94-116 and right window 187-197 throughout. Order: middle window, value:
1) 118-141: 2.7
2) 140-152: 1.4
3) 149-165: 0.6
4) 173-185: -0.8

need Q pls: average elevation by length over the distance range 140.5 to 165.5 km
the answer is 1.86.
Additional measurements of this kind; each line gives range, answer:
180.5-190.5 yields 1.84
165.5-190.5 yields 1.93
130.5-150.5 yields 1.81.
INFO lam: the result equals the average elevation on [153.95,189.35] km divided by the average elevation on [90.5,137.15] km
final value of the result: 0.92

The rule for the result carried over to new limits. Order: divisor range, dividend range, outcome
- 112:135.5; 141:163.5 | 0.92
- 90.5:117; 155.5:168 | 0.85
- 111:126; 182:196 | 0.83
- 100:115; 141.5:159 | 0.78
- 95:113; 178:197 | 0.82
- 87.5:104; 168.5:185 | 0.96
